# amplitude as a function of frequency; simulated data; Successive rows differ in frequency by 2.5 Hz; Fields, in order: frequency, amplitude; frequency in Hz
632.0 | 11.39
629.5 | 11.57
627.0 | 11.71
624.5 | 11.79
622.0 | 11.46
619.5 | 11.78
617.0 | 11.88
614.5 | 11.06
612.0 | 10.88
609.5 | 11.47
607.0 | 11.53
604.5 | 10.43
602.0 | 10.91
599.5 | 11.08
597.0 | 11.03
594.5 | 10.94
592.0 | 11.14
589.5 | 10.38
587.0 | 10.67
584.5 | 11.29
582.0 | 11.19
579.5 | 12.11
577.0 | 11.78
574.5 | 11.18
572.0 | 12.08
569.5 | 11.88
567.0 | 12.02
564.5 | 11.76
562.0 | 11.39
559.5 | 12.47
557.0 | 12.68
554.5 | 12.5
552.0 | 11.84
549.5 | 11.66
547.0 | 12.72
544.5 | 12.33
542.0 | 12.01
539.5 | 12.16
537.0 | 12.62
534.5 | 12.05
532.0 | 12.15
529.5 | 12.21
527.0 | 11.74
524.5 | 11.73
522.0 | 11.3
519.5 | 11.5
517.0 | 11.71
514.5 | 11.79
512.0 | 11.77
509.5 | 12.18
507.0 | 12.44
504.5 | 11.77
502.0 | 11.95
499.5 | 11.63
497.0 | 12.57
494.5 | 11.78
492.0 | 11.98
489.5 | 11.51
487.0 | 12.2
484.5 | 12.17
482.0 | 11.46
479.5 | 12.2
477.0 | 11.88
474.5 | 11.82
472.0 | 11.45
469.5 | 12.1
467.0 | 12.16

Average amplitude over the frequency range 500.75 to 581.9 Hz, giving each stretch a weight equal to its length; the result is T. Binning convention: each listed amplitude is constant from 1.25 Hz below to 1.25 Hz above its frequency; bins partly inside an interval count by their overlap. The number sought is 12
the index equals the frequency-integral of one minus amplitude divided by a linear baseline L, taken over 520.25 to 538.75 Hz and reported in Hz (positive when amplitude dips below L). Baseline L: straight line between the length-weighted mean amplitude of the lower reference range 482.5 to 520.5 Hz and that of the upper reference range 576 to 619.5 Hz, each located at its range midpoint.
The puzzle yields -0.41 Hz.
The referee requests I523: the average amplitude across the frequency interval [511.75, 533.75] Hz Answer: 11.8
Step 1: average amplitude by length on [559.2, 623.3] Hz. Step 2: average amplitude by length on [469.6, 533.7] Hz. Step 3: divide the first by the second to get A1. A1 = 0.96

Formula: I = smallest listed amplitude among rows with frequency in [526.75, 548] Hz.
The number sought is 11.74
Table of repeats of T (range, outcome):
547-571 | 12.1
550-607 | 11.5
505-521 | 11.9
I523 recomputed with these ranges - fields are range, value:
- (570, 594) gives 11.3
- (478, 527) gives 11.9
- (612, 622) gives 11.5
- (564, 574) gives 11.9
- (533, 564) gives 12.2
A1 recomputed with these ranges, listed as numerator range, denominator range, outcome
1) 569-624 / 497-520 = 0.95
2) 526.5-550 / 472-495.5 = 1.03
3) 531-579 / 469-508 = 1.01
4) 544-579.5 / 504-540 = 1.01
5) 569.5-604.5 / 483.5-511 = 0.93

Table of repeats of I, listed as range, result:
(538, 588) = 10.67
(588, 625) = 10.38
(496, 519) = 11.63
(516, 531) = 11.3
